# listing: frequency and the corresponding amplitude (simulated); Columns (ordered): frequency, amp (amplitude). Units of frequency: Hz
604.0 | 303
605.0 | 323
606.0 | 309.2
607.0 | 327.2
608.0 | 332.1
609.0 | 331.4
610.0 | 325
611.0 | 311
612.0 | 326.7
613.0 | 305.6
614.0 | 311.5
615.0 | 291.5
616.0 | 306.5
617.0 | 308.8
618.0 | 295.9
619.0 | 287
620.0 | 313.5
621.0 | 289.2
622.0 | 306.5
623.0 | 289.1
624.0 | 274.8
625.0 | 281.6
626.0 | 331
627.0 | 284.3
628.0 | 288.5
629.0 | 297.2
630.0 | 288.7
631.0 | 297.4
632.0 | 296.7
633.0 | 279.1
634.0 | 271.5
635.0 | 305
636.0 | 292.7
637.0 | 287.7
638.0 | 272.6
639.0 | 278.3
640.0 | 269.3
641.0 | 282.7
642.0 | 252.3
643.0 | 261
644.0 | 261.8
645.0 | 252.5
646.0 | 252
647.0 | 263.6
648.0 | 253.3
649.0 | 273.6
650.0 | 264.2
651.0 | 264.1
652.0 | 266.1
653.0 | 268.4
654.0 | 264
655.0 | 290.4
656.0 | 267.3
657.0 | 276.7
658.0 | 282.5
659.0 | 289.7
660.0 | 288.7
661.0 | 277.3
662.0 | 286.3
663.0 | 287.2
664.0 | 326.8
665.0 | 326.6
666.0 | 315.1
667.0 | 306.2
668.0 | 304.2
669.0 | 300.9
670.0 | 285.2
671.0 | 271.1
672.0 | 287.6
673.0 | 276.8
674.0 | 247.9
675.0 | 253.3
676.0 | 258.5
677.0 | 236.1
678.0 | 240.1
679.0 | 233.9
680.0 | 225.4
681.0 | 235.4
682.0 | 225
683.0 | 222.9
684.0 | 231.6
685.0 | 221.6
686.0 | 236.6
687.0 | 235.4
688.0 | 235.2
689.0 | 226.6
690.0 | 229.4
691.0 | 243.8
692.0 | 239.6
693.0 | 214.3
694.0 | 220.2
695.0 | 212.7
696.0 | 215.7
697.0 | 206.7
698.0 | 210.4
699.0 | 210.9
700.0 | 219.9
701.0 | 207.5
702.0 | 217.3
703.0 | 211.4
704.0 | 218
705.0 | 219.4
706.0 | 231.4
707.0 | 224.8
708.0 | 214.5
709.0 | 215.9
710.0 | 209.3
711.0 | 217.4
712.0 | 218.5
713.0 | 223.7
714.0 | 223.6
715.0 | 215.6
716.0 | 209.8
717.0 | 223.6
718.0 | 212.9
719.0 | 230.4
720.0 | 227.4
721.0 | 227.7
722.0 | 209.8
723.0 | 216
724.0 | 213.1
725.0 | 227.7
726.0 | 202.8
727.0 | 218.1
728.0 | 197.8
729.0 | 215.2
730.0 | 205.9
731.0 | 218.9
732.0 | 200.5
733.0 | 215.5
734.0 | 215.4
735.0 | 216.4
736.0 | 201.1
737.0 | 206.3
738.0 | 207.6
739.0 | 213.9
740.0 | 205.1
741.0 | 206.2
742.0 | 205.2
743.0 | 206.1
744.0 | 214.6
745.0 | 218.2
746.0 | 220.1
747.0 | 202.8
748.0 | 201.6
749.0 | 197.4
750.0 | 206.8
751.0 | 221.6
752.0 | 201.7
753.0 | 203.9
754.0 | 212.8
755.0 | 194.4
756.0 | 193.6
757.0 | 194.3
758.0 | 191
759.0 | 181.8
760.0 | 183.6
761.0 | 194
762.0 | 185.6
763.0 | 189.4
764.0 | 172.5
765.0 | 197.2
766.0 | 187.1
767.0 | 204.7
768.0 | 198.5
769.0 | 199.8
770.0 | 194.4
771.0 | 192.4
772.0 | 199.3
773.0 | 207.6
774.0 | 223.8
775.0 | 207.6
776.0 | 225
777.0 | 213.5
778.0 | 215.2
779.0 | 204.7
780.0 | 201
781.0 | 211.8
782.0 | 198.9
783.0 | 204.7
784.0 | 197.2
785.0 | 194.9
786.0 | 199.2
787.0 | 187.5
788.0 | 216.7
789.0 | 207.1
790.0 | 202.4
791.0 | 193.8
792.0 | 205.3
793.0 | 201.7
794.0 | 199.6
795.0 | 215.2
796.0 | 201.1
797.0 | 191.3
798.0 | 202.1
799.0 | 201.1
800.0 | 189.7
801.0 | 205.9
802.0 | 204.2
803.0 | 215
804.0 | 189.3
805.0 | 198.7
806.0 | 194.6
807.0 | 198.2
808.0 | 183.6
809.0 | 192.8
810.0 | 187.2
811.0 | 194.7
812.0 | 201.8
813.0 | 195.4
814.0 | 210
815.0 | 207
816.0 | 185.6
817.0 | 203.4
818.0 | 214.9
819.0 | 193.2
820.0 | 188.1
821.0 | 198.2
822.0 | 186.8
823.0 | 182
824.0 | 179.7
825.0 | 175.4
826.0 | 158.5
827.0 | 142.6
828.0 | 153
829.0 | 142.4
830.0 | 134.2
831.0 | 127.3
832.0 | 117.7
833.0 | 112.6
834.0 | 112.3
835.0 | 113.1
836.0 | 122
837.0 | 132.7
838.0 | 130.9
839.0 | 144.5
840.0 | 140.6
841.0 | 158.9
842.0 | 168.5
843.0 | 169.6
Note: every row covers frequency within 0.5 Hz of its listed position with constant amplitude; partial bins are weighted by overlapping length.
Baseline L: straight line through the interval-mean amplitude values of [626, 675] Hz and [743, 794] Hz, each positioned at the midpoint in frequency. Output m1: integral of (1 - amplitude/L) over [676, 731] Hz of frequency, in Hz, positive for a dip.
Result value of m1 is 5.3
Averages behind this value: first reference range 281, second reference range 202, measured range 221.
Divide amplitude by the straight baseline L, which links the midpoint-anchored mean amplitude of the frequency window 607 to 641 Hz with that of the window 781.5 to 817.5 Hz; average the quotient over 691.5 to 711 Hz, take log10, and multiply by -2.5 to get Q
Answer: 0.17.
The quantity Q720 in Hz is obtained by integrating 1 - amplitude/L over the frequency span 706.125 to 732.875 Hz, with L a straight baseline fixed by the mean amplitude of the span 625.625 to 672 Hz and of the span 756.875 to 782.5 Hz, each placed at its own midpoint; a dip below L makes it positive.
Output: 2.0 Hz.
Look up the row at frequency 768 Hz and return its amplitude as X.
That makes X 198.5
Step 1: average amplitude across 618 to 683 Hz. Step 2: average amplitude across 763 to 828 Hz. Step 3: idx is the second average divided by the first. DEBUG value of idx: 0.71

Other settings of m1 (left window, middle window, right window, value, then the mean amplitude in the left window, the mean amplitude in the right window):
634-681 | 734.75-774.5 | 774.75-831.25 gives 3.46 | 274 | 194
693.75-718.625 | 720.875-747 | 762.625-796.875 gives -0.04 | 216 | 202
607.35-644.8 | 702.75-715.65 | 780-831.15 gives 1.46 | 294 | 192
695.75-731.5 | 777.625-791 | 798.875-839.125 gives -1.07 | 216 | 174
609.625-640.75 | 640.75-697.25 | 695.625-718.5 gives -1.35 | 295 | 216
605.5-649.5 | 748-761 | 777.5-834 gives 1.18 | 291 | 189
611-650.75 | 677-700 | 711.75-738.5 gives 1.55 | 286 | 215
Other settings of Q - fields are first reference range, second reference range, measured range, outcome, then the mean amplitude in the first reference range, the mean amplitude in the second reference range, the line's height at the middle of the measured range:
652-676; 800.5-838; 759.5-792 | 0.023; 285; 174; 205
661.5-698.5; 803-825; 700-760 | 0.095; 252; 195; 231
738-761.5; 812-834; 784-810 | -0.096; 203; 171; 183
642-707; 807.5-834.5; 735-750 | 0.041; 253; 173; 216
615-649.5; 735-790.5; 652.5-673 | -0.099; 284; 202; 265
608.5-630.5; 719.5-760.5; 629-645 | 0.034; 302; 208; 288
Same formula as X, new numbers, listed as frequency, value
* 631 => 297.4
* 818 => 214.9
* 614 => 311.5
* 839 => 144.5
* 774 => 223.8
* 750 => 206.8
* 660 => 288.7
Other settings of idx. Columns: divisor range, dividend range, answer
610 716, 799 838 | 0.67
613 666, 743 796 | 0.71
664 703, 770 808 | 0.83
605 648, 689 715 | 0.75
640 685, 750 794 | 0.75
